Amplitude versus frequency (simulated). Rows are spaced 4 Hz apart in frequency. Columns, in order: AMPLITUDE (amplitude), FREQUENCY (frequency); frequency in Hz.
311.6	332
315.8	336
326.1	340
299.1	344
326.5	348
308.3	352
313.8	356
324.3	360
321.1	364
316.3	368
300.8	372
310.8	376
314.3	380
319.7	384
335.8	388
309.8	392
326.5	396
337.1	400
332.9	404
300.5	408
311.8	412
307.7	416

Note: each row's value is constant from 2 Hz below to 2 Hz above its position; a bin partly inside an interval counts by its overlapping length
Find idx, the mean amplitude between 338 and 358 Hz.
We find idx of 315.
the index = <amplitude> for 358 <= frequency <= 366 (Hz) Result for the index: 323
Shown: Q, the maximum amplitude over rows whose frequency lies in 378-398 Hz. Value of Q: 335.8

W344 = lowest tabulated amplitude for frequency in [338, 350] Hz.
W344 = 299.1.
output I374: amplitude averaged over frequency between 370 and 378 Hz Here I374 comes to 306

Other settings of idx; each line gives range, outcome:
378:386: 317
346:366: 319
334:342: 321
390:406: 327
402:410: 317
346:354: 317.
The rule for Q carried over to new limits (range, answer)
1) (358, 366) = 324.3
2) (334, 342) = 326.1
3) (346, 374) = 326.5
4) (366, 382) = 316.3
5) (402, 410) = 332.9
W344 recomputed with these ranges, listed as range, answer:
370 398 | 300.8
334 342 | 315.8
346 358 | 308.3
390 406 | 309.8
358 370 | 316.3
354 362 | 313.8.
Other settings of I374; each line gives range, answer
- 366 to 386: 312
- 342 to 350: 313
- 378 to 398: 321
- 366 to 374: 309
